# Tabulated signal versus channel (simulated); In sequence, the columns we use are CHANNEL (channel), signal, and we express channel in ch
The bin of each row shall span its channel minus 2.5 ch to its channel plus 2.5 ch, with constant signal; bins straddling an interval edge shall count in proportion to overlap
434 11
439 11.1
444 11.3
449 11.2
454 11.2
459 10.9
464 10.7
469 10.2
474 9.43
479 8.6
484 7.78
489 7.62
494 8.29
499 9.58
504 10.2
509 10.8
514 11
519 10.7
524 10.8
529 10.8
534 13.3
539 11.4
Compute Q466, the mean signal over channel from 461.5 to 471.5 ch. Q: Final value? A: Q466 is 10.4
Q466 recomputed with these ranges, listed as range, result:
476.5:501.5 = 8.37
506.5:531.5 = 10.8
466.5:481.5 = 9.41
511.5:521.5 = 10.8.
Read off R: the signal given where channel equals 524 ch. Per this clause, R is 10.8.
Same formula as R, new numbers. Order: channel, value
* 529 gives 10.8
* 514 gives 11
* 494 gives 8.29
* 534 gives 13.3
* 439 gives 11.1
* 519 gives 10.7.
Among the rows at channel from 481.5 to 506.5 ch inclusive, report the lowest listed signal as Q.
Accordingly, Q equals 7.62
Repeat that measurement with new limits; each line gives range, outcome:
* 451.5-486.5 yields 7.78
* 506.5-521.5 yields 10.7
